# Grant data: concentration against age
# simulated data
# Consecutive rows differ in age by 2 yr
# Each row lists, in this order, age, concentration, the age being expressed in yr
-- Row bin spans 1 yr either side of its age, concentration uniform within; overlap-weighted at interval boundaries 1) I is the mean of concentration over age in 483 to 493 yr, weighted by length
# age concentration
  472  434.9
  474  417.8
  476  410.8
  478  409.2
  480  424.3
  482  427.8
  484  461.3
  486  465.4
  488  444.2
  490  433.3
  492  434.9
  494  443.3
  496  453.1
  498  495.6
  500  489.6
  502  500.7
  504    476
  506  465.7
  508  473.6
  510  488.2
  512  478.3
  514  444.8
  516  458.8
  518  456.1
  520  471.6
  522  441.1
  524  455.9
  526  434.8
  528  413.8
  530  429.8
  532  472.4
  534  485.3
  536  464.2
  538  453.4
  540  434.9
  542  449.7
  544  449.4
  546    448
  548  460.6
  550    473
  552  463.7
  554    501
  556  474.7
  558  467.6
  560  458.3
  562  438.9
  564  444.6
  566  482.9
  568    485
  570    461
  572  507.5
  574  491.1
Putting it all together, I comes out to 448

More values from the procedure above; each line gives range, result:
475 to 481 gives 415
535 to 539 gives 459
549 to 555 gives 479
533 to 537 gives 475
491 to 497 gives 444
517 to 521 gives 464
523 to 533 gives 441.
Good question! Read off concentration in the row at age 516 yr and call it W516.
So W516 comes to 458.8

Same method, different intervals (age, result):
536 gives 464.2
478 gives 409.2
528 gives 413.8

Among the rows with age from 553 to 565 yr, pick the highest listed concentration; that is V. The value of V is 501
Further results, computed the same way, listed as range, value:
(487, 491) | 444.2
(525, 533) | 472.4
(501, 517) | 500.7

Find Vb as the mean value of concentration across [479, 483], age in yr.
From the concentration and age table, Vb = 426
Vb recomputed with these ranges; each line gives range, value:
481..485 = 445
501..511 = 481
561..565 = 442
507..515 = 471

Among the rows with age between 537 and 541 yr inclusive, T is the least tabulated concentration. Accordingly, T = 434.9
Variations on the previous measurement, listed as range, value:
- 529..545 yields 429.8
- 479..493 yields 424.3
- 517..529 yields 413.8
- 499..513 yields 465.7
